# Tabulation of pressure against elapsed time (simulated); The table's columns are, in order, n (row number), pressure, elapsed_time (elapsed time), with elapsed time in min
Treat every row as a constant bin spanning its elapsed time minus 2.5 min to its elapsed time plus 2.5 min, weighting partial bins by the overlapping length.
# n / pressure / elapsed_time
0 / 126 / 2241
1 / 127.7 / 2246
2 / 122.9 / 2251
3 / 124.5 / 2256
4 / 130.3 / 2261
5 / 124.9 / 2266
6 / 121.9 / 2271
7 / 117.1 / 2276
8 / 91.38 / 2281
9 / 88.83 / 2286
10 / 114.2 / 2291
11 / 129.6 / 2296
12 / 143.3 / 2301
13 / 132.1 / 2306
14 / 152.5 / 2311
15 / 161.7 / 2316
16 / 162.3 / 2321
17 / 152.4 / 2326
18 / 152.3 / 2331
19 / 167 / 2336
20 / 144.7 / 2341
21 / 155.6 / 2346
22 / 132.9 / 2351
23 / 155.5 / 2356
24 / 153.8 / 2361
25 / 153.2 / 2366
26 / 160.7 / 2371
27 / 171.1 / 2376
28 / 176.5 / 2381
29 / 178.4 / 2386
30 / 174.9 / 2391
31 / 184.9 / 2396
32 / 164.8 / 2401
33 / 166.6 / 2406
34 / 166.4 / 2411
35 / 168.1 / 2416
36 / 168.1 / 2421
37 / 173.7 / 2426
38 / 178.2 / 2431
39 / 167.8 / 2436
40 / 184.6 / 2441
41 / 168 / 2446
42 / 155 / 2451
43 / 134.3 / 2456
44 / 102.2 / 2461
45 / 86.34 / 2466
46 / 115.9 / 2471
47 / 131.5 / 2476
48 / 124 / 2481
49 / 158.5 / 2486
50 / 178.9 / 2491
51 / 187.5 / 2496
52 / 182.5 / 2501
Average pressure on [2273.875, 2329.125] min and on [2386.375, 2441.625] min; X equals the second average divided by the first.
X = 1.31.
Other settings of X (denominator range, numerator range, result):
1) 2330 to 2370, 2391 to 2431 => 1.12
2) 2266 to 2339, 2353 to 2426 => 1.24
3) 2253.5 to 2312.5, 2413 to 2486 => 1.21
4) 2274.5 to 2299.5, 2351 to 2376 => 1.42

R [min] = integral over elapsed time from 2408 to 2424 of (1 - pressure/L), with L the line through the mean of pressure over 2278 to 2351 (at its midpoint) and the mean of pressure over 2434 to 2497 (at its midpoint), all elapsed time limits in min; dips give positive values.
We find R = -2.8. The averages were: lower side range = 139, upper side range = 145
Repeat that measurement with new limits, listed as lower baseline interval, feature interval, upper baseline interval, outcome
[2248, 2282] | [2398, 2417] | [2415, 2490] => -3.43 min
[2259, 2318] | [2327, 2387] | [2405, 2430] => -3.69 min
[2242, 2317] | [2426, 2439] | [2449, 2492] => -4.50 min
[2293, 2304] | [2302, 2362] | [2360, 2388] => -1.23 min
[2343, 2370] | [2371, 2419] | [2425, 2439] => -2.83 min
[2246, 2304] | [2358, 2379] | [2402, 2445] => -1.08 min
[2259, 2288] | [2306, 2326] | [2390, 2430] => -3.65 min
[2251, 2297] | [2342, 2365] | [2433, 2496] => -3.90 min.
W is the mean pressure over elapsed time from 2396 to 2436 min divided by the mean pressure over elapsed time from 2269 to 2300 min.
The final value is 1.52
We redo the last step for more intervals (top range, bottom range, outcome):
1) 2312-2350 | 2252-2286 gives 1.34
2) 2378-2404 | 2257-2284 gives 1.50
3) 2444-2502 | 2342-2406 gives 0.87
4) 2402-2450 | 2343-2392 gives 1.06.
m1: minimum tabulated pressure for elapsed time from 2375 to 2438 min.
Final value 164.8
